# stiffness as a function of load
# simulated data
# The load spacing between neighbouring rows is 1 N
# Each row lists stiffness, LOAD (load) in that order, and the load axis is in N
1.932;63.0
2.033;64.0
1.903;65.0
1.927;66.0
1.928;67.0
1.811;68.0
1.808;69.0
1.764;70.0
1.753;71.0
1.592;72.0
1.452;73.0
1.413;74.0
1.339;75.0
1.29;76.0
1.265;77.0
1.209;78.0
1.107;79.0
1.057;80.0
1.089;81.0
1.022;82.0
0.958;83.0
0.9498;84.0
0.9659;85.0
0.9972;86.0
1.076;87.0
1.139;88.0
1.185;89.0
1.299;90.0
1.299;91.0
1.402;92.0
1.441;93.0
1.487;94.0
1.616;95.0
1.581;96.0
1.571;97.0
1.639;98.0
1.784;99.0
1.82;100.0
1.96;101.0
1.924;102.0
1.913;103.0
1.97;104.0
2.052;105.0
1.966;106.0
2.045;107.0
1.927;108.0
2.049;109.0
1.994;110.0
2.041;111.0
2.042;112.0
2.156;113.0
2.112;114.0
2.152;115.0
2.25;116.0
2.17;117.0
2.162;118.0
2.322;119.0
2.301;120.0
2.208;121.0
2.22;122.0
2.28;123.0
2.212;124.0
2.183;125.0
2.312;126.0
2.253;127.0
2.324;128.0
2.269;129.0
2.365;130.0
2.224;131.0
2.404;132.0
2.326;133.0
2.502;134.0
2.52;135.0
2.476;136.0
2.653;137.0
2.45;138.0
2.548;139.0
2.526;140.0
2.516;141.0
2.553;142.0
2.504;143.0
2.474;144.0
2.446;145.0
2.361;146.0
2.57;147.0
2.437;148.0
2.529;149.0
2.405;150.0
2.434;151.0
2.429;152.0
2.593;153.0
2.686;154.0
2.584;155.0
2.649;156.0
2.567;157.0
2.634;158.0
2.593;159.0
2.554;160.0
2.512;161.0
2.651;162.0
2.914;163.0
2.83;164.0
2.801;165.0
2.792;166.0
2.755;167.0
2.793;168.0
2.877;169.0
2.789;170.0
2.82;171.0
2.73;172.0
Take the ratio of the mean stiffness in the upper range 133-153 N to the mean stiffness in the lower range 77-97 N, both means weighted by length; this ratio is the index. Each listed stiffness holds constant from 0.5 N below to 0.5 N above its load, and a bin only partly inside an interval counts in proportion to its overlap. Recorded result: 2.05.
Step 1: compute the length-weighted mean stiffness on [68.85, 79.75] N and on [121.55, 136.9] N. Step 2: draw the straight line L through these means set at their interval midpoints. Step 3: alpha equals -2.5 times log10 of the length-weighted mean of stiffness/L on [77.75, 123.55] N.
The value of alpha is 0.12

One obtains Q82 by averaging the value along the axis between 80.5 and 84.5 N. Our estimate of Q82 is 1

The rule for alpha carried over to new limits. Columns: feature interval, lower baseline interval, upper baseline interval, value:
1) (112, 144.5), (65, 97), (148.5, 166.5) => -0.10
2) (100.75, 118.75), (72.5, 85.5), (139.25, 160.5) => -0.17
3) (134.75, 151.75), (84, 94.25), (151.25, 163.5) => -0.08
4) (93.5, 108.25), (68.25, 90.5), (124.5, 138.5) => -0.05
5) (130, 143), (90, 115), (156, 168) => -0.07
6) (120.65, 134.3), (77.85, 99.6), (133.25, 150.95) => -0.06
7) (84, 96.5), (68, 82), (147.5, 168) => 0.26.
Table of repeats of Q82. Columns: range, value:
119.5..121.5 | 2.25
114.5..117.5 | 2.19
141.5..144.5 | 2.51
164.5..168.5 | 2.79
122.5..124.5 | 2.25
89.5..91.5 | 1.3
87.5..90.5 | 1.21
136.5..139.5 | 2.55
